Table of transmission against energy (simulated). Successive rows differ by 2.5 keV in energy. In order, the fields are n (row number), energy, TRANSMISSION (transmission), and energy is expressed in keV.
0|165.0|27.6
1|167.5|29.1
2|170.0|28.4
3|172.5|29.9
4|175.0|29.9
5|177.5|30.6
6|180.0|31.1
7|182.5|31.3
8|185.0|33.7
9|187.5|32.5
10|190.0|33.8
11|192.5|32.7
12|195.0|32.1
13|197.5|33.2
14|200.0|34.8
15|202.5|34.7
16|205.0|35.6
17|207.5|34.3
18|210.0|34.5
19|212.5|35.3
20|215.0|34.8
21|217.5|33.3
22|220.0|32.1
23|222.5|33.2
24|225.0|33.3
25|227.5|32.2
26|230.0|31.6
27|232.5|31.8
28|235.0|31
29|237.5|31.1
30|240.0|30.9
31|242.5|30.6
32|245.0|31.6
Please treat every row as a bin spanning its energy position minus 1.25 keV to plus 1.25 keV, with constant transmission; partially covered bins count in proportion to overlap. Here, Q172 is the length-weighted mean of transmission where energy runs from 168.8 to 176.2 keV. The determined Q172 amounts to 29.4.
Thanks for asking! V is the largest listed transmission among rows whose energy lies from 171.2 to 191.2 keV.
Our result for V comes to 33.8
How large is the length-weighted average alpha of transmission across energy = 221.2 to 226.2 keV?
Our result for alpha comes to 33.2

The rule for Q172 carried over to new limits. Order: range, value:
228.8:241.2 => 31.3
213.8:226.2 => 33.3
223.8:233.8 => 32.2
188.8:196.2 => 32.9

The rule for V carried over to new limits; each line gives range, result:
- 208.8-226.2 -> 35.3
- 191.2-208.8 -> 35.6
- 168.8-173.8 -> 29.9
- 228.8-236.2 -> 31.8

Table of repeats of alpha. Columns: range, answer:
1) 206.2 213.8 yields 34.7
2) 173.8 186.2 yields 31.3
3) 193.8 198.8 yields 32.7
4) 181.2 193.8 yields 32.8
